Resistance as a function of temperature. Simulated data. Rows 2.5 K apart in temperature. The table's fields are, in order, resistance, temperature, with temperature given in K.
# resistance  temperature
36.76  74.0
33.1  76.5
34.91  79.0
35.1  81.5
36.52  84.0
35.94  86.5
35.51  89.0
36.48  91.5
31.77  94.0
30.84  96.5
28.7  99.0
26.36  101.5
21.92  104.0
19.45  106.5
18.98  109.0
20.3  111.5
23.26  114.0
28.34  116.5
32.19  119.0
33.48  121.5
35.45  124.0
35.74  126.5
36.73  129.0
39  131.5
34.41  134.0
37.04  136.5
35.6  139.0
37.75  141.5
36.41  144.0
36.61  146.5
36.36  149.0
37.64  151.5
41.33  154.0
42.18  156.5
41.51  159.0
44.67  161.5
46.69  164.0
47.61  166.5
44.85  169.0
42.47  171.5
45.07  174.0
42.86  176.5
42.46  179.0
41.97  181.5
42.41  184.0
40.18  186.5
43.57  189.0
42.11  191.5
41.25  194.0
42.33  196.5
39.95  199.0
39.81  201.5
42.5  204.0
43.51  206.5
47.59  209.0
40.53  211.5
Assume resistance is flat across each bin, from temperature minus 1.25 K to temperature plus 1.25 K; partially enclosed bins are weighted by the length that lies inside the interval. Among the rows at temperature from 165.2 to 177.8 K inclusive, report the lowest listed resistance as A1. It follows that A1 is 42.47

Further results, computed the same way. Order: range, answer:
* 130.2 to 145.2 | 34.41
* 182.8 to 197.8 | 40.18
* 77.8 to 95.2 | 31.77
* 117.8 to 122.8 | 32.19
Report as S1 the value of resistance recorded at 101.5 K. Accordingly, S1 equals 26.36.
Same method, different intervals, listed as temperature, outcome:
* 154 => 41.33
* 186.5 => 40.18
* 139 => 35.6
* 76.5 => 33.1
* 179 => 42.46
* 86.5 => 35.94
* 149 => 36.36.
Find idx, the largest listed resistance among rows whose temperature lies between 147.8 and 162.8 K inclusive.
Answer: 44.67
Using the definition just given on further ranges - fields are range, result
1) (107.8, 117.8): 28.34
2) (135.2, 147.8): 37.75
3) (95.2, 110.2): 30.84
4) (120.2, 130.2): 36.73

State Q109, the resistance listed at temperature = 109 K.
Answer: 18.98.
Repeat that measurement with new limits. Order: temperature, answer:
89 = 35.51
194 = 41.25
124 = 35.45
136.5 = 37.04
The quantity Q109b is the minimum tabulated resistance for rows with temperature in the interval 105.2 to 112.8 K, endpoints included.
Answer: 18.98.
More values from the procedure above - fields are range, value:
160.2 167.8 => 44.67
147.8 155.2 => 36.36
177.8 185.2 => 41.97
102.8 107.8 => 19.45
